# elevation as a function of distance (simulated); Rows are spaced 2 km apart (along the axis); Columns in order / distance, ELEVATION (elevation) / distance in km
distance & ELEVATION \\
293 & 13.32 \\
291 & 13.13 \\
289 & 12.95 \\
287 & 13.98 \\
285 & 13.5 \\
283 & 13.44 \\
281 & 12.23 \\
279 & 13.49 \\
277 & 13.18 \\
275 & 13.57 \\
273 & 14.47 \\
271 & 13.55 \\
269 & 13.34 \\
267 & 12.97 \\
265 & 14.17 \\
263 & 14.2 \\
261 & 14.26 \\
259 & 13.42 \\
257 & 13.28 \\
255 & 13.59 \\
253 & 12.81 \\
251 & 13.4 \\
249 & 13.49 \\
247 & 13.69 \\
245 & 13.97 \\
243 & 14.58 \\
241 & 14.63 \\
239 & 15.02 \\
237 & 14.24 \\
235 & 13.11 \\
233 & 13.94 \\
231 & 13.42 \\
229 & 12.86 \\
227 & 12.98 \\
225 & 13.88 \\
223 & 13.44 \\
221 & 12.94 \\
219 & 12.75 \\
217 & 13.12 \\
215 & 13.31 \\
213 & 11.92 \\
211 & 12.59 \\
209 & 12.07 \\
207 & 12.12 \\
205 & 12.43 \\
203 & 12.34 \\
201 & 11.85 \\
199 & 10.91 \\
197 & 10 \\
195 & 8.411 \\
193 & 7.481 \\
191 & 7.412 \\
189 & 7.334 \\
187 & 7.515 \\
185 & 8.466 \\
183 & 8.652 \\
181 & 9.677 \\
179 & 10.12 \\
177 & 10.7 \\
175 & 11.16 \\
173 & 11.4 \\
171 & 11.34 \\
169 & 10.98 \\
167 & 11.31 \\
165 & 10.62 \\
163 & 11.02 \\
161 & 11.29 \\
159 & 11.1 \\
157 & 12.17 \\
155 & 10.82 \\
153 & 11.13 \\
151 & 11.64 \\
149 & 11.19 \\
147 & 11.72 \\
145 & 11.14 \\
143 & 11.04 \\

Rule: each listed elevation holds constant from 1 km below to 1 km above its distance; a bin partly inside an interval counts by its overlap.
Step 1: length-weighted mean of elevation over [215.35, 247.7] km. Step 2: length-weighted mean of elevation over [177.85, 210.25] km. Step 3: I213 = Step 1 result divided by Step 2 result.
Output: 1.39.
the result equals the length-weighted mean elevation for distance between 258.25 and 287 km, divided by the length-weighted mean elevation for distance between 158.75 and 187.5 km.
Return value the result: 1.3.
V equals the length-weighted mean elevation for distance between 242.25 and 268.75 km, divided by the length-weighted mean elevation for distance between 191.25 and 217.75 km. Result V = 1.21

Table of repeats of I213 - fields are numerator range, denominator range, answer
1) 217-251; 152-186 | 1.28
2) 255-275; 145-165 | 1.21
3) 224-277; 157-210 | 1.33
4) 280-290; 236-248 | 0.92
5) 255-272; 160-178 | 1.23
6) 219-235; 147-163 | 1.17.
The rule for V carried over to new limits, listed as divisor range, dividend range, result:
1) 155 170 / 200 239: 1.16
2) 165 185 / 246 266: 1.30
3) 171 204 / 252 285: 1.40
